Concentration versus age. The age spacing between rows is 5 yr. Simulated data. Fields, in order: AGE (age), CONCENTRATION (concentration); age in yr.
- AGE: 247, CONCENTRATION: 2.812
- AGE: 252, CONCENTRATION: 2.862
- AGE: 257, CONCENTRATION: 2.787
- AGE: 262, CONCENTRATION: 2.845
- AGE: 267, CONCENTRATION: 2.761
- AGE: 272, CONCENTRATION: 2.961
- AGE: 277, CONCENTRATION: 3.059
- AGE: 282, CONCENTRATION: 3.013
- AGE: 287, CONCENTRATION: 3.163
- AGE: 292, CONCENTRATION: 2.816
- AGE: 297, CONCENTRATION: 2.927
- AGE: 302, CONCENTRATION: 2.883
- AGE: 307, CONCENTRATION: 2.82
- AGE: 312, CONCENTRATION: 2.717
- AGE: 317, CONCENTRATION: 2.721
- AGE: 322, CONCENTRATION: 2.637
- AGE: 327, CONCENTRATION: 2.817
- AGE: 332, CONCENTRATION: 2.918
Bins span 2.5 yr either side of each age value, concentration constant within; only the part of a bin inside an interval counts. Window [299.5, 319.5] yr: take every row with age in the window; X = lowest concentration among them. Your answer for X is 2.717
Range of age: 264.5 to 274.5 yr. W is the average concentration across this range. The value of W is 2.86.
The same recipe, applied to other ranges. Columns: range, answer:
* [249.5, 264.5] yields 2.83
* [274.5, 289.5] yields 3.08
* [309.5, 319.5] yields 2.72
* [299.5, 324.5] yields 2.76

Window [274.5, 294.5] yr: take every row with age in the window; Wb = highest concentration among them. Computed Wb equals 3.163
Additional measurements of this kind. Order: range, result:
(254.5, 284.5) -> 3.059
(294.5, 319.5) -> 2.927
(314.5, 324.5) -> 2.721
